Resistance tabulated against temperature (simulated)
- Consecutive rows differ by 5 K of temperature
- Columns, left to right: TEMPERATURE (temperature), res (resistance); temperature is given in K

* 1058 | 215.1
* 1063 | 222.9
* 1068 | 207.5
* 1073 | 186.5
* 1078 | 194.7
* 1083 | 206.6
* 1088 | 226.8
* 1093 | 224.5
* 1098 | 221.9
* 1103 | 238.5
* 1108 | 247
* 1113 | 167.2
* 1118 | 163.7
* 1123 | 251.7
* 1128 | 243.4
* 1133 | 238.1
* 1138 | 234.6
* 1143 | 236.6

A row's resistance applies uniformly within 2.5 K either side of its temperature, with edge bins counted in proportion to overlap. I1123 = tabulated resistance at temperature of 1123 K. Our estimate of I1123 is 251.7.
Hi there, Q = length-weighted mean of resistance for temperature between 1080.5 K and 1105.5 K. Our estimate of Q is 224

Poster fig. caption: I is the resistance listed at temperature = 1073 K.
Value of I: 186.5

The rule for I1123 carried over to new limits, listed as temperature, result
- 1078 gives 194.7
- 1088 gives 226.8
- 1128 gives 243.4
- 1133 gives 238.1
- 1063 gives 222.9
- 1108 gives 247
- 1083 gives 206.6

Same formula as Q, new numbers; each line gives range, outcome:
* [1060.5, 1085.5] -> 204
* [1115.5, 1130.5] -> 220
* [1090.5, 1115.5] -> 220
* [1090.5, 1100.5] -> 223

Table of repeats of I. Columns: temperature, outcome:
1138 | 234.6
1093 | 224.5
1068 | 207.5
